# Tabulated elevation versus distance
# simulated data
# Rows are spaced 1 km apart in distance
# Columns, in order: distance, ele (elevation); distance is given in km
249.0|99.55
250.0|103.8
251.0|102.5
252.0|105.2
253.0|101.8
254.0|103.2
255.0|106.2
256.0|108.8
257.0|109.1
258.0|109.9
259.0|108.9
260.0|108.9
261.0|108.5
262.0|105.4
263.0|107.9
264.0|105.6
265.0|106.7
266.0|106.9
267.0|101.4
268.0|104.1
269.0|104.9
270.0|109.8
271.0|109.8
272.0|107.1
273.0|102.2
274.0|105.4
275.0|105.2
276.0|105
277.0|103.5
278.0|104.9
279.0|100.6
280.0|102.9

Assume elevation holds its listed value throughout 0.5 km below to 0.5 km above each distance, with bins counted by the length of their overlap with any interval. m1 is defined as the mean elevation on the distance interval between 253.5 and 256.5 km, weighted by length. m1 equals 106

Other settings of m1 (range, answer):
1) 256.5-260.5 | 109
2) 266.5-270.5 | 105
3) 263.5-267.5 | 105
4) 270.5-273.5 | 106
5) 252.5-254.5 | 102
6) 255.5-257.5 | 109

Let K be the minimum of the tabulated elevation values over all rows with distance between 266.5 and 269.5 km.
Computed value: 101.4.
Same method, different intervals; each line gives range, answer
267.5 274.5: 102.2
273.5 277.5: 103.5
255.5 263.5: 105.4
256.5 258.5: 109.1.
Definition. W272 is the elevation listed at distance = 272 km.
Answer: 107.1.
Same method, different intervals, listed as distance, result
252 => 105.2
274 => 105.4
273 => 102.2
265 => 106.7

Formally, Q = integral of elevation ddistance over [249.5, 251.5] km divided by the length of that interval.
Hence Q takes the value 103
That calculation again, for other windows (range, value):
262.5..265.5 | 107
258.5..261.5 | 109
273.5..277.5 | 105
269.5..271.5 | 110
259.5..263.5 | 108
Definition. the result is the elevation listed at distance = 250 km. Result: 103.8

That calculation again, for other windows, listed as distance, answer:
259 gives 108.9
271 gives 109.8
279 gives 100.6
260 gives 108.9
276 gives 105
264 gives 105.6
